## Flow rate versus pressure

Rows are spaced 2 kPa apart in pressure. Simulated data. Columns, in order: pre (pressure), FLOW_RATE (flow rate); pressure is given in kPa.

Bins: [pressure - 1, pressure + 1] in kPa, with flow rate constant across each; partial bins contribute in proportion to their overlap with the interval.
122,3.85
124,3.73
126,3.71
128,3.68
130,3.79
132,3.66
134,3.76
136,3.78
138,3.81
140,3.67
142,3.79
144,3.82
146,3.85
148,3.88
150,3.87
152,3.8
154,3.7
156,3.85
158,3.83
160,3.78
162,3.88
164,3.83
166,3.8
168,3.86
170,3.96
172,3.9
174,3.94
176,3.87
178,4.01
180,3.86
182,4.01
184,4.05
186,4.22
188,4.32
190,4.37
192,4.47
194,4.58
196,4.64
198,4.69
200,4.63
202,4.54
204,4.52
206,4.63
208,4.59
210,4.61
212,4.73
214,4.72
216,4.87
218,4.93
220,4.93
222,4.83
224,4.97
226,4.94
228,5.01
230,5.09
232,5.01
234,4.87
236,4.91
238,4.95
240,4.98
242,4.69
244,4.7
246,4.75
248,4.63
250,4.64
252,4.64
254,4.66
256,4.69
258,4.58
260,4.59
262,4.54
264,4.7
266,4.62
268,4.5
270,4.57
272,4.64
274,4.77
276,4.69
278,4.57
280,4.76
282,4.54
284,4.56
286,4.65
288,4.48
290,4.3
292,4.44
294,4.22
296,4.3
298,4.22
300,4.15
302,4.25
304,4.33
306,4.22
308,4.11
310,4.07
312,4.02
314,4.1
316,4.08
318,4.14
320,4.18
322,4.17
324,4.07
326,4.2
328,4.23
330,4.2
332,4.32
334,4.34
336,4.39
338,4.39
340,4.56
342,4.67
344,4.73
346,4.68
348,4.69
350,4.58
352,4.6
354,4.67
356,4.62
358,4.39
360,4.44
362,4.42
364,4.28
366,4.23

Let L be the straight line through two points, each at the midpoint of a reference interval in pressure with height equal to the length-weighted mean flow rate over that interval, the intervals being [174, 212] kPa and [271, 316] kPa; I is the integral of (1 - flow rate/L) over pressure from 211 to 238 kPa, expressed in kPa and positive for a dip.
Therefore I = -3.3 kPa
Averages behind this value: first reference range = 4.37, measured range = 4.91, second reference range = 4.37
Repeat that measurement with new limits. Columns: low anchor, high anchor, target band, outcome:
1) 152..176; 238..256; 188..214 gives -2.1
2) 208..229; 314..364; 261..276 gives 0.1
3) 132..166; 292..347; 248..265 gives -2.2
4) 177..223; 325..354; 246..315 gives 0.4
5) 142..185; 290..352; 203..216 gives -2.1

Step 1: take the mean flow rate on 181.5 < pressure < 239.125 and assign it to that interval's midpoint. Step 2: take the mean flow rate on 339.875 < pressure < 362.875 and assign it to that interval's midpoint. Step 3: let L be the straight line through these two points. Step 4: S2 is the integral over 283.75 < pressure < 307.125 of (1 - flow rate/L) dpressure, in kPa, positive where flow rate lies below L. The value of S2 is 1.5 kPa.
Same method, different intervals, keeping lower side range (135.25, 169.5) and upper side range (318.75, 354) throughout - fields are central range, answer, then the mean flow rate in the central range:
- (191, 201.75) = -1.7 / 4.6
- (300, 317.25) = 0.7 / 4.15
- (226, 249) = -4.4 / 4.87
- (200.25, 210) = -1.4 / 4.58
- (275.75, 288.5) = -1.1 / 4.61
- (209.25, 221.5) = -2.4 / 4.8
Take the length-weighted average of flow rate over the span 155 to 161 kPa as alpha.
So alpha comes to 3.82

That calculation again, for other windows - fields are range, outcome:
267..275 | 4.62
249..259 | 4.64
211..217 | 4.77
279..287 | 4.63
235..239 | 4.93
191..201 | 4.6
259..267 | 4.61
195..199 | 4.67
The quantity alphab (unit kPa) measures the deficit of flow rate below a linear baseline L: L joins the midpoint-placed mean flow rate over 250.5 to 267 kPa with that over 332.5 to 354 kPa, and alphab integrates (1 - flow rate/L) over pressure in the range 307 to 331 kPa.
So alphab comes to 2.4 kPa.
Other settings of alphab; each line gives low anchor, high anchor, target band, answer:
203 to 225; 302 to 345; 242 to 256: -0.2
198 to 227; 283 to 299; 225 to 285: -2.2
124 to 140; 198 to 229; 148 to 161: 0.7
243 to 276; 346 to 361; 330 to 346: 0.4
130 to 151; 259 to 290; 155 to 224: -3.7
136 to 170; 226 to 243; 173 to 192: 0.6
